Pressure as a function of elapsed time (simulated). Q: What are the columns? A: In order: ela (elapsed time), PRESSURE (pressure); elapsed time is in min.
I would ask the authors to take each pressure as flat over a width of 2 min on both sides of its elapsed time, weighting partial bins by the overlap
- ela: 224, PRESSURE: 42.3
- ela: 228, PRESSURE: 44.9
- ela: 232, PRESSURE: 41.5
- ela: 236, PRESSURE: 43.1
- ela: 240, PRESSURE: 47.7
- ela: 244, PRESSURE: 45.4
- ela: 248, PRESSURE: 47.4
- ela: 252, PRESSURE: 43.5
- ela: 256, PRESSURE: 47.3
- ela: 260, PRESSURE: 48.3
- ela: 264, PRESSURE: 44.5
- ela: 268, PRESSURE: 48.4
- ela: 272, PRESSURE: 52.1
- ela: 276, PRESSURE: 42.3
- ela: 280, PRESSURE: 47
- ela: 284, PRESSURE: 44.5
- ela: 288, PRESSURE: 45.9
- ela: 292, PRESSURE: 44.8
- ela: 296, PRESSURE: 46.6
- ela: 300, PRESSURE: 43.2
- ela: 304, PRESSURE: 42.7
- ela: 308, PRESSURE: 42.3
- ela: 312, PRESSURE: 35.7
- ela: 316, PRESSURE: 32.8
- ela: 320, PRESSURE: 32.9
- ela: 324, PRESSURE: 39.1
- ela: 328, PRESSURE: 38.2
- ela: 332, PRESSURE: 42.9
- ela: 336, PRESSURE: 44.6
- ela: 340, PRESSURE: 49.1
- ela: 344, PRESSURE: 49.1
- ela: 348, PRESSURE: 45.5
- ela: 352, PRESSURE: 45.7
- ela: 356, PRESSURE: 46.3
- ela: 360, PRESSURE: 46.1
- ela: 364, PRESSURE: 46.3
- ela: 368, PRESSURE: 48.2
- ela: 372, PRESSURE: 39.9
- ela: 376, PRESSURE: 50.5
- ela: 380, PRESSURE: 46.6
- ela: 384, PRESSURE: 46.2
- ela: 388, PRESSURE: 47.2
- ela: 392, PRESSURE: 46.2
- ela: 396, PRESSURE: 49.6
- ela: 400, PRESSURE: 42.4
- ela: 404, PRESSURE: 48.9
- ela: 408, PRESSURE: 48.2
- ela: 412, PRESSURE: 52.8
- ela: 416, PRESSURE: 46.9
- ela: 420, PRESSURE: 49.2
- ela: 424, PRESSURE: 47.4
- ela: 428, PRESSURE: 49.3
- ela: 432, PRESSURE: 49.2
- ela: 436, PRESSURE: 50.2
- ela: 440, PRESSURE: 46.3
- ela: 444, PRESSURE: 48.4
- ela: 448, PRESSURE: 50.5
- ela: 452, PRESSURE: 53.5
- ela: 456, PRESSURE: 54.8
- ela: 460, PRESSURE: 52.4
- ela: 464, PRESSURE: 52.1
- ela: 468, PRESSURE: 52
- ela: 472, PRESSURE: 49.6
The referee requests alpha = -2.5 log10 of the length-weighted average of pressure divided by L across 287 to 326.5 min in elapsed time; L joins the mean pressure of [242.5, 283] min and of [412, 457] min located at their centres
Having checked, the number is 0.17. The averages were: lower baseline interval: 46.6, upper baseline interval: 49.6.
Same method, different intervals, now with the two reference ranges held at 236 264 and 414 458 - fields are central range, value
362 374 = 0.08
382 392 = 0.05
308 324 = 0.31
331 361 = 0.04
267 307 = 0.03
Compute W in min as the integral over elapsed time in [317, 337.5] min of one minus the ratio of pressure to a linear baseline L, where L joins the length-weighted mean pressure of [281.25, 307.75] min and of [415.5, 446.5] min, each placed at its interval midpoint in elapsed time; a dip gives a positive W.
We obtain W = 2.9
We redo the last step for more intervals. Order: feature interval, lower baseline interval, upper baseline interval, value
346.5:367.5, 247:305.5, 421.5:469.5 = 0.85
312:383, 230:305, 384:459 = 5.71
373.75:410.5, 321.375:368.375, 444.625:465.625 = 0.55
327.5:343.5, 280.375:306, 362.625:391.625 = 0.31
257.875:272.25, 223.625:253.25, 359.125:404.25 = -0.93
